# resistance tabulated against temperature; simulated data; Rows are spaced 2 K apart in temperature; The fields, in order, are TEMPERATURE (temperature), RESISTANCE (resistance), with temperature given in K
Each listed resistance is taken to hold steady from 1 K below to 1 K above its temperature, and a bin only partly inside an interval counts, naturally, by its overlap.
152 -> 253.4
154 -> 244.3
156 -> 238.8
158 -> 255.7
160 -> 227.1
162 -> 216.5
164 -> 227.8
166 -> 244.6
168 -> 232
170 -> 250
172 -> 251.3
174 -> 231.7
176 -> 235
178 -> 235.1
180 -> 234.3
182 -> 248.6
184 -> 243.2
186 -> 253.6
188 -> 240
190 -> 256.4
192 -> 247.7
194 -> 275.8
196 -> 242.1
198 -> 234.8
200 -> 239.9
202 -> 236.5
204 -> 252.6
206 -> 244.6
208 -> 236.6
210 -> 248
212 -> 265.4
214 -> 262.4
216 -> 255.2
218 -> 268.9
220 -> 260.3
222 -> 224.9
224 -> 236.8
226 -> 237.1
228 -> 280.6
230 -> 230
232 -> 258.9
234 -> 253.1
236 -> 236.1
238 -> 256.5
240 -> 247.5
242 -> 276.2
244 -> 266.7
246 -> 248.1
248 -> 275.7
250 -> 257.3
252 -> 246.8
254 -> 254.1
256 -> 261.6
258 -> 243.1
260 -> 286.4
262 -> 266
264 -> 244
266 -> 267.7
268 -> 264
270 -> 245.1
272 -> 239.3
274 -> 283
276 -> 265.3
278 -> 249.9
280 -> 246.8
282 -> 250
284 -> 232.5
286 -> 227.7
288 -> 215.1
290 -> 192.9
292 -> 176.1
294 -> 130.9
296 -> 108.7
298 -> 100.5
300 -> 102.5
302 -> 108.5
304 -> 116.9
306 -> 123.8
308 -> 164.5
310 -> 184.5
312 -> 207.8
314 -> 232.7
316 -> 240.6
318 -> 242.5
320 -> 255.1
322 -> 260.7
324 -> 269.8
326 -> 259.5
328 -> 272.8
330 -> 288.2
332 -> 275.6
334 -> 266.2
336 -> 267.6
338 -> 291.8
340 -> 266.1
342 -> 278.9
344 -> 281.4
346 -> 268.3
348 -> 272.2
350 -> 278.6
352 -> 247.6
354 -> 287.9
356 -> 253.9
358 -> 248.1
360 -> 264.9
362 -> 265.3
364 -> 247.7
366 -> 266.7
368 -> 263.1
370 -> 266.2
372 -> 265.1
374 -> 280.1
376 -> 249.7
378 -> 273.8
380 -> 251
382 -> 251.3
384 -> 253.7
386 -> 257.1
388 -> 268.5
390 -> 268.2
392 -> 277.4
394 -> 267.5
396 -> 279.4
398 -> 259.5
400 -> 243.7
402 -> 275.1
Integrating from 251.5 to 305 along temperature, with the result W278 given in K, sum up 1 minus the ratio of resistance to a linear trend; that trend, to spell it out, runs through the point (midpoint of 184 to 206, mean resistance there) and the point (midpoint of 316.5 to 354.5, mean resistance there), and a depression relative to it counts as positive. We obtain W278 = 9.15 K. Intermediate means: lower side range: 248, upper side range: 269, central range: 215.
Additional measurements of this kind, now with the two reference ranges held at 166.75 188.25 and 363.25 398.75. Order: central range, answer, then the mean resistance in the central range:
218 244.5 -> -0.4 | 252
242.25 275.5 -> -1.2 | 260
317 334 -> -0.5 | 266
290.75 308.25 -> 8.9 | 125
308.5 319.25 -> 1.5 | 220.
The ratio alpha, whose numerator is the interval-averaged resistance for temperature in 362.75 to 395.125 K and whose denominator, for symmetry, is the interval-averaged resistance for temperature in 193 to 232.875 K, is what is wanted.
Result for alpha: 1.05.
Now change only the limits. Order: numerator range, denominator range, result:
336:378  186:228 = 1.07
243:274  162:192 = 1.07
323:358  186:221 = 1.08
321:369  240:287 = 1.05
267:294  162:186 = 0.98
